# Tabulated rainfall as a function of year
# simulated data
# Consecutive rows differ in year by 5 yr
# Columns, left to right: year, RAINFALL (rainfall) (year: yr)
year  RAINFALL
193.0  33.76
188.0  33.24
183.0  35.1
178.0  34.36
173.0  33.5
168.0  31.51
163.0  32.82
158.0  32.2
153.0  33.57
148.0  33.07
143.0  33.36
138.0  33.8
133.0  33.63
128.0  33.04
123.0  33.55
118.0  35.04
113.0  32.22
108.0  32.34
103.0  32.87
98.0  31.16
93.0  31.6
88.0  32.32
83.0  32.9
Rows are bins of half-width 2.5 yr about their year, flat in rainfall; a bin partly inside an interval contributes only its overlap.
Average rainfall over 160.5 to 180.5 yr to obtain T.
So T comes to 33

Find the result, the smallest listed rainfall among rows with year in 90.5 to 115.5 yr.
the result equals 31.16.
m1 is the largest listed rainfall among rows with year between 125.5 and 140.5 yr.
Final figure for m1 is 33.8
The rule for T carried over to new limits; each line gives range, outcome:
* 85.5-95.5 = 32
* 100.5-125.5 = 33.2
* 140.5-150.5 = 33.2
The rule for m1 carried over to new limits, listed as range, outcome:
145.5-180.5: 34.36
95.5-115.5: 32.87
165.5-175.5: 33.5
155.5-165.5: 32.82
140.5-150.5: 33.36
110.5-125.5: 35.04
